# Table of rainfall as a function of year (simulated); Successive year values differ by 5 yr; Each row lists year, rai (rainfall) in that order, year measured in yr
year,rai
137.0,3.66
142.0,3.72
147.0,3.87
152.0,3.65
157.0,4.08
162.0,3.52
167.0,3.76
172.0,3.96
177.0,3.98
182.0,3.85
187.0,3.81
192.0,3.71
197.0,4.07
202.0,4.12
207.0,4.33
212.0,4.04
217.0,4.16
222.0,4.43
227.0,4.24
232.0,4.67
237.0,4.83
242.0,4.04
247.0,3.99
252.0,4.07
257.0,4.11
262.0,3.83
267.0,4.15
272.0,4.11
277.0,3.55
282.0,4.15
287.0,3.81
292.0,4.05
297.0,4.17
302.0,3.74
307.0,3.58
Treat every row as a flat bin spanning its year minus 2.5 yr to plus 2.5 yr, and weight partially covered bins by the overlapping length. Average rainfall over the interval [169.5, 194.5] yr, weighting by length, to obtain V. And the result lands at 3.86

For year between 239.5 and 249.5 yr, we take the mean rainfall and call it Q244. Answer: 4.02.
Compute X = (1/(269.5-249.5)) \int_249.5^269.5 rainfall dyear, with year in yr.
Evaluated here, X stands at 4.04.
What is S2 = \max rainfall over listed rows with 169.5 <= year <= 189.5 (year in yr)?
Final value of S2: 3.98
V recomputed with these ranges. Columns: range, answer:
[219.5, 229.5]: 4.33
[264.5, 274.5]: 4.13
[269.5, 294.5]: 3.93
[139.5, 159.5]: 3.83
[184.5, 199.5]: 3.86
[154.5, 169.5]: 3.79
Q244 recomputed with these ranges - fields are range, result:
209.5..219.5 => 4.1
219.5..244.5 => 4.44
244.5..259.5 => 4.06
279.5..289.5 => 3.98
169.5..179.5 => 3.97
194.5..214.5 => 4.14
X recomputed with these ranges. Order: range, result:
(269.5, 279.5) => 3.83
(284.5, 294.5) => 3.93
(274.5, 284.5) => 3.85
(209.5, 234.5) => 4.31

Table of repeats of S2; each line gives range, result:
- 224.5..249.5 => 4.83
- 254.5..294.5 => 4.15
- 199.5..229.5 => 4.43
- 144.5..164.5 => 4.08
